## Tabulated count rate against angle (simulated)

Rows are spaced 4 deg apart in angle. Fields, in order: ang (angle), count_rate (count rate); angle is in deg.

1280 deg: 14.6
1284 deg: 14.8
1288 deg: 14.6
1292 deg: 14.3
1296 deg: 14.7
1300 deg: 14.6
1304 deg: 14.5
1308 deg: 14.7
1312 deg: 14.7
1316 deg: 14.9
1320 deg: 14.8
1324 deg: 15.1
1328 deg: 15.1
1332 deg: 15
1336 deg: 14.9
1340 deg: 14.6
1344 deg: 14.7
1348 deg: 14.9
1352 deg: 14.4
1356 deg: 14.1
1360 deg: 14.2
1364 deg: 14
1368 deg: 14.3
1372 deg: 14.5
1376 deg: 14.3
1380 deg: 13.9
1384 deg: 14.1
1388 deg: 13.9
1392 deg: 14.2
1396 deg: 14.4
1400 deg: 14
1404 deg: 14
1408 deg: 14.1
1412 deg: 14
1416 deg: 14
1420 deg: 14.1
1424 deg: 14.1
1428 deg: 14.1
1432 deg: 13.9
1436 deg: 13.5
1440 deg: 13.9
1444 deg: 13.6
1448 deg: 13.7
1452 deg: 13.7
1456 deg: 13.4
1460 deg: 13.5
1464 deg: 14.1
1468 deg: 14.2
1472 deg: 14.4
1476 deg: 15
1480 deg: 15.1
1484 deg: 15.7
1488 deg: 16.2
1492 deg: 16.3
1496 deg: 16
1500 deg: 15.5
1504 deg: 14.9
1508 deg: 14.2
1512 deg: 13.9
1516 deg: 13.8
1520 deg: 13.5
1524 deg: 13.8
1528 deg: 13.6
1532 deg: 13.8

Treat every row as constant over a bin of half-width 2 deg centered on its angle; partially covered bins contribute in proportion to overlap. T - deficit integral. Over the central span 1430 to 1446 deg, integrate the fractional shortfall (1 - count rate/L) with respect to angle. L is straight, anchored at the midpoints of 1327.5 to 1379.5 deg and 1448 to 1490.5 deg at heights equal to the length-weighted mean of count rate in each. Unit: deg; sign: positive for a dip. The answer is 0.9 deg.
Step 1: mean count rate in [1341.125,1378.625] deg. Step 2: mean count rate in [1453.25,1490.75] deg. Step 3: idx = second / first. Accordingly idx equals 1.02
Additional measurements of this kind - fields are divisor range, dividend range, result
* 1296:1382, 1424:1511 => 0.99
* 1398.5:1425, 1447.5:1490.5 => 1.03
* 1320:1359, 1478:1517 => 1.03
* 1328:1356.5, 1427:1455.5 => 0.93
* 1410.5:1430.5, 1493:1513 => 1.07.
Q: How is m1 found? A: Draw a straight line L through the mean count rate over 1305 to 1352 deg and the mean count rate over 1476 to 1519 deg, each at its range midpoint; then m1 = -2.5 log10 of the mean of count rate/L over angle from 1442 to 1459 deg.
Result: 0.11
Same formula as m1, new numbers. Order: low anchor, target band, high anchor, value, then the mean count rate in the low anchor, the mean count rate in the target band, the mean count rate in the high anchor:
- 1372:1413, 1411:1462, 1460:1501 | 0.06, 14.1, 13.8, 15.2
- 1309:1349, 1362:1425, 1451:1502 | 0.06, 14.9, 14.1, 14.9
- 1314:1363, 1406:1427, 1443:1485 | 0.03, 14.7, 14.1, 14.2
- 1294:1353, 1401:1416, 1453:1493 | 0.05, 14.8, 14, 14.7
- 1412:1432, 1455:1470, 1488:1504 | 0.09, 14.1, 13.8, 15.8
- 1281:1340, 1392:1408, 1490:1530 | 0.04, 14.8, 14.1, 14.6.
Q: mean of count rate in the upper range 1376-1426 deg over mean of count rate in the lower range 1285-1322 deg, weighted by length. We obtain 0.96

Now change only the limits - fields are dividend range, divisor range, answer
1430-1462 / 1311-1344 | 0.92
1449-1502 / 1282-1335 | 1.01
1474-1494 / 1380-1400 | 1.11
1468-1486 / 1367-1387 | 1.05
